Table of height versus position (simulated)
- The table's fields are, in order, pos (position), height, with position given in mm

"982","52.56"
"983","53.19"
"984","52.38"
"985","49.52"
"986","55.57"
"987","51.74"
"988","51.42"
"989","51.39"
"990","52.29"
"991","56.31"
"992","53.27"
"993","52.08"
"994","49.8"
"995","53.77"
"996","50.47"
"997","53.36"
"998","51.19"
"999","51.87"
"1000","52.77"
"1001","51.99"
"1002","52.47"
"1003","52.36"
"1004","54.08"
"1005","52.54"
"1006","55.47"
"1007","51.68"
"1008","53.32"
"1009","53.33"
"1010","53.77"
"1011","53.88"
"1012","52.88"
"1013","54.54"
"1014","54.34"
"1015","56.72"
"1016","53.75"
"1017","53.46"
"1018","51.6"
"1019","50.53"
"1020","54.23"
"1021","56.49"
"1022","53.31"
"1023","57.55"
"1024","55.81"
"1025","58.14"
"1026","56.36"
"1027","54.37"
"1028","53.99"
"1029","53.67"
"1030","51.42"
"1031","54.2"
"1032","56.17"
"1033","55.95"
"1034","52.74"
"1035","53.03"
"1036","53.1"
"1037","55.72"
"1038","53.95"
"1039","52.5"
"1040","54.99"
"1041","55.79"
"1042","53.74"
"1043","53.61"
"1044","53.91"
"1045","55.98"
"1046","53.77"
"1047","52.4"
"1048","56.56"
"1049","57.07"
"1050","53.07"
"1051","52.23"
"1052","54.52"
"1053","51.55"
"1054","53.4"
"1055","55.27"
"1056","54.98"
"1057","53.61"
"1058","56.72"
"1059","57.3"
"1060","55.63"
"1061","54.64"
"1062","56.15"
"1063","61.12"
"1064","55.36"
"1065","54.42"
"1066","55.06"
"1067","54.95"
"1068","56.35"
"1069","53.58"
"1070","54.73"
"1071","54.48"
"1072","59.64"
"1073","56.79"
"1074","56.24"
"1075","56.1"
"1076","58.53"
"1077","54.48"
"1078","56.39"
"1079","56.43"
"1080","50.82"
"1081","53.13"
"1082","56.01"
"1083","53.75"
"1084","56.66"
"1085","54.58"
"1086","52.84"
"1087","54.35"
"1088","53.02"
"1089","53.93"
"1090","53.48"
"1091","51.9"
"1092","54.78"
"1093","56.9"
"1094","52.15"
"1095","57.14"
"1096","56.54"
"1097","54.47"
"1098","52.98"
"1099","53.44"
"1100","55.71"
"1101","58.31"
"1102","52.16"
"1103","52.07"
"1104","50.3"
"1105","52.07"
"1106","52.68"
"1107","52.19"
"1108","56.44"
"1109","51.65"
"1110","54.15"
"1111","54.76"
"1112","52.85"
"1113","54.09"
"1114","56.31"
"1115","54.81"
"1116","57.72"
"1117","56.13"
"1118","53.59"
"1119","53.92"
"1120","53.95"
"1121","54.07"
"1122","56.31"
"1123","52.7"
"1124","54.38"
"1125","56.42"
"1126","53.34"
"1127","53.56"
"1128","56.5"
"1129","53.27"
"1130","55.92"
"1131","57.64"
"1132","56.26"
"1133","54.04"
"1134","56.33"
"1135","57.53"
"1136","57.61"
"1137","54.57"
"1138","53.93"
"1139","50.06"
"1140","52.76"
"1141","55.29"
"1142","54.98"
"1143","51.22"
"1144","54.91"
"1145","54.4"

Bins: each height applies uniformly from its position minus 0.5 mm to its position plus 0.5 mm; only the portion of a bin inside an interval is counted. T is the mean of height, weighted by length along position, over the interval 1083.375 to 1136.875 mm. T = 54.5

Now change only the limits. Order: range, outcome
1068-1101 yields 54.9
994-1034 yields 53.7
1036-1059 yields 54.4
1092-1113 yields 54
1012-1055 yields 54.3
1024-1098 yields 54.8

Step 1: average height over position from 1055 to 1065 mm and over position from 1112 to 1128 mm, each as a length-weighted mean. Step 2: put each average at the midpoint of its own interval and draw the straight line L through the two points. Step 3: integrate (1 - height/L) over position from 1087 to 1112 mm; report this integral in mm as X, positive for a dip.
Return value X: 0.6 mm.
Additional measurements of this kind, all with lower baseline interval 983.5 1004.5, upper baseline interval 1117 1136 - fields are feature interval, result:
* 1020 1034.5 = -0.5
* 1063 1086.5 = -0.6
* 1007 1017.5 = -0.2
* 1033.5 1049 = -0.3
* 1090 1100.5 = 0.0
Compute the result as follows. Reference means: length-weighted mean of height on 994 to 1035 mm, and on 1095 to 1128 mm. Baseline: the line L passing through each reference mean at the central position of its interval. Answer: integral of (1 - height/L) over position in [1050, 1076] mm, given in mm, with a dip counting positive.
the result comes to -0.7 mm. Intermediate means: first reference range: 53.7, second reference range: 54.3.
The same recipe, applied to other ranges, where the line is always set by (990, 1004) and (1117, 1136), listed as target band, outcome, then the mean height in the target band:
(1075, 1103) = -0.1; 54.6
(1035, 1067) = -0.7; 54.8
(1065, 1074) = -0.3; 55.7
